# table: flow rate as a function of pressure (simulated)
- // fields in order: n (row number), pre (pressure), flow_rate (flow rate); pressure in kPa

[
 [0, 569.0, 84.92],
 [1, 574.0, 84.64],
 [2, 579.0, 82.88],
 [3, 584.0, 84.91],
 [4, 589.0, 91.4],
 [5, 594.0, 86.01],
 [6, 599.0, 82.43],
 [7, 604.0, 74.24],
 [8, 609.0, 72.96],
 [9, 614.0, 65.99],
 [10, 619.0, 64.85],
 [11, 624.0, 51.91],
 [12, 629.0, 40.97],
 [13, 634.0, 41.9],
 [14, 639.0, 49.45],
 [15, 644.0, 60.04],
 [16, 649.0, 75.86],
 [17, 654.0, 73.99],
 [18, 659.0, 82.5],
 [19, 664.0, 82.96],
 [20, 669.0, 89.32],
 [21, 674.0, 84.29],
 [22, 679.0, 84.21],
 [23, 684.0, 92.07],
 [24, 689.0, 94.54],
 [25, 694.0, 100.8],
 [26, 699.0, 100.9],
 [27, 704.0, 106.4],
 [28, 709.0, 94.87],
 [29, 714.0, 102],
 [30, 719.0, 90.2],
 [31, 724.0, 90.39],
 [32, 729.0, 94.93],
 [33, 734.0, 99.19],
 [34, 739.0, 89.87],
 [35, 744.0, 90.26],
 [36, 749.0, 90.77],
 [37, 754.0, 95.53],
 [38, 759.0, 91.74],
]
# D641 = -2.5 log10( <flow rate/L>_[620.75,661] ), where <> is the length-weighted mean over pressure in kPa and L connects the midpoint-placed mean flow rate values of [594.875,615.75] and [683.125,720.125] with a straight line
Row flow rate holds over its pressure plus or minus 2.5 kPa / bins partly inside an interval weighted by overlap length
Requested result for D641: 0.38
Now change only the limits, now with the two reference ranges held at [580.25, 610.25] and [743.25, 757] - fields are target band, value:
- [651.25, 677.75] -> 0.05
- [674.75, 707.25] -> -0.08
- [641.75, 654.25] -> 0.23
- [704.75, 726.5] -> -0.06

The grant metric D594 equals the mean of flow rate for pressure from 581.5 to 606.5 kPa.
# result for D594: 83.8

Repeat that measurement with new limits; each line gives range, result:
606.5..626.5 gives 63.9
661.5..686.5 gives 86.6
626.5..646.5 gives 48.1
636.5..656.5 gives 64.8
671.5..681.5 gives 84.2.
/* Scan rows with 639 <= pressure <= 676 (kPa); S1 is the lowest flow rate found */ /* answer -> 49.45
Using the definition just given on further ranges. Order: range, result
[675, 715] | 84.21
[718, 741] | 89.87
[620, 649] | 40.97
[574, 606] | 74.24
